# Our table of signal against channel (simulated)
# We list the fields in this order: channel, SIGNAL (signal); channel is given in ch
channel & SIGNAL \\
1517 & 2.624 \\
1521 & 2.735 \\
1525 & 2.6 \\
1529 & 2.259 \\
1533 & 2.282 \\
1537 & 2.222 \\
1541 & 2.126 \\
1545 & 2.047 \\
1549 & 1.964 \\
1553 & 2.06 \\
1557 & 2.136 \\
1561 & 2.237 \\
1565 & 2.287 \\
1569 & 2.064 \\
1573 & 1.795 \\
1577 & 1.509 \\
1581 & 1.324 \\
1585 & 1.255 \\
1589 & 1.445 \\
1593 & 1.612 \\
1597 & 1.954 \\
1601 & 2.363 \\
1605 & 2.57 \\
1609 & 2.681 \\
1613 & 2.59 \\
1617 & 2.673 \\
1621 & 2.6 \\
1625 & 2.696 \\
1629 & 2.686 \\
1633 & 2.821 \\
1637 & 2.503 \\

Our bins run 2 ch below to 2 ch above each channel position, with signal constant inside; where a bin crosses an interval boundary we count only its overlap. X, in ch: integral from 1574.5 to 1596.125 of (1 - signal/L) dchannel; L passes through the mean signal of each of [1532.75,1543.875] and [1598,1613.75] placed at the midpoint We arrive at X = 8.50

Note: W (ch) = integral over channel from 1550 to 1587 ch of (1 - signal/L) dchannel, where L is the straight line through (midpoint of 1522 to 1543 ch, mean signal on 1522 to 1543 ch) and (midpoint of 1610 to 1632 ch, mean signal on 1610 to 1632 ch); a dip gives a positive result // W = 9.0 ch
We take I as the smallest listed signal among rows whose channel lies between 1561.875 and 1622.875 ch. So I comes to 1.255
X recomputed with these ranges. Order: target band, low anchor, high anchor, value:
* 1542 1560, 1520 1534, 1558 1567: 1.9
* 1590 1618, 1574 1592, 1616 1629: -2.9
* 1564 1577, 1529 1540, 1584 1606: 0.5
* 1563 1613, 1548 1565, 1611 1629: 9.6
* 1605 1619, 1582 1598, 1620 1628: -2.4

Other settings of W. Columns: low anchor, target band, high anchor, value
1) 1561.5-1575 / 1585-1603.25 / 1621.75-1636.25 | 4.4 ch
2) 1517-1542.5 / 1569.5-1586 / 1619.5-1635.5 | 6.5 ch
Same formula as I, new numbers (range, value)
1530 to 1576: 1.795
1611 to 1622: 2.59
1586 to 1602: 1.445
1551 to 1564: 2.06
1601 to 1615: 2.363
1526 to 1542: 2.126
